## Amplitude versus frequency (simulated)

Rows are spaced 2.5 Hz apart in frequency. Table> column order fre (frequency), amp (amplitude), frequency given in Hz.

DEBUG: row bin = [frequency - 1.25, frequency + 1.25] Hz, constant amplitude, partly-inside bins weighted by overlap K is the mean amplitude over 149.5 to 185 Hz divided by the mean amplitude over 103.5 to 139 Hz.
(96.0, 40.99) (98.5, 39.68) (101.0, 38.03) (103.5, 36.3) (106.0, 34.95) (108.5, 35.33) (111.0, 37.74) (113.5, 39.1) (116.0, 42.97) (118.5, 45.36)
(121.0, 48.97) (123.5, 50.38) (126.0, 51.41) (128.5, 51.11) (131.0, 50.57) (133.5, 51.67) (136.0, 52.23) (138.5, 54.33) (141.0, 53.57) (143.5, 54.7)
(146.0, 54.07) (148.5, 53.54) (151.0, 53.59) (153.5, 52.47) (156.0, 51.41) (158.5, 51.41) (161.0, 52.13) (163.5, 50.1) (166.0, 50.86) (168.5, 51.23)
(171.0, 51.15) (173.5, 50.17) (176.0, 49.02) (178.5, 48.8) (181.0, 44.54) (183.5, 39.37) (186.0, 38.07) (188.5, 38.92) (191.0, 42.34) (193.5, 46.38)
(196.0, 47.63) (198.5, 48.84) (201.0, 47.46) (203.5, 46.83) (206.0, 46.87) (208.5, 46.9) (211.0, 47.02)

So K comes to 1.09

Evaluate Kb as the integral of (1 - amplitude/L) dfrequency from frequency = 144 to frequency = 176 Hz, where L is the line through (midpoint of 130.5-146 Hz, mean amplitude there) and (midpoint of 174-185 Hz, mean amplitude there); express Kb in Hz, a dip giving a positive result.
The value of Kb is -1.8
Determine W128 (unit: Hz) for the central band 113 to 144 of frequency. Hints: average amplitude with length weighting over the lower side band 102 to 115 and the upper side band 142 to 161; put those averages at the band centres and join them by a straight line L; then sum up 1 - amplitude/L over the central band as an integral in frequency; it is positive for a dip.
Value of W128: -3.9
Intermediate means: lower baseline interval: 36.8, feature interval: 49.9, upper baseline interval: 53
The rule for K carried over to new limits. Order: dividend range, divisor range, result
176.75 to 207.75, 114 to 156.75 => 0.88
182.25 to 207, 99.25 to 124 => 1.09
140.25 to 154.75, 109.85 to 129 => 1.17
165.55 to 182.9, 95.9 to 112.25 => 1.31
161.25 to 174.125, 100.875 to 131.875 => 1.17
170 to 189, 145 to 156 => 0.85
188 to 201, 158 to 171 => 0.89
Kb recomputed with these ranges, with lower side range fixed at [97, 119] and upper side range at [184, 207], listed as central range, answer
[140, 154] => -4.2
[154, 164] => -2.2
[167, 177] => -1.7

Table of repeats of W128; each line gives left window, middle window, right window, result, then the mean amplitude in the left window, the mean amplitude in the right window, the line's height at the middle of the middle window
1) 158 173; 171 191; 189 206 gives 1.79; 51.1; 46.3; 48.7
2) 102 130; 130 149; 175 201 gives -4.17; 43.1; 44.5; 43.5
